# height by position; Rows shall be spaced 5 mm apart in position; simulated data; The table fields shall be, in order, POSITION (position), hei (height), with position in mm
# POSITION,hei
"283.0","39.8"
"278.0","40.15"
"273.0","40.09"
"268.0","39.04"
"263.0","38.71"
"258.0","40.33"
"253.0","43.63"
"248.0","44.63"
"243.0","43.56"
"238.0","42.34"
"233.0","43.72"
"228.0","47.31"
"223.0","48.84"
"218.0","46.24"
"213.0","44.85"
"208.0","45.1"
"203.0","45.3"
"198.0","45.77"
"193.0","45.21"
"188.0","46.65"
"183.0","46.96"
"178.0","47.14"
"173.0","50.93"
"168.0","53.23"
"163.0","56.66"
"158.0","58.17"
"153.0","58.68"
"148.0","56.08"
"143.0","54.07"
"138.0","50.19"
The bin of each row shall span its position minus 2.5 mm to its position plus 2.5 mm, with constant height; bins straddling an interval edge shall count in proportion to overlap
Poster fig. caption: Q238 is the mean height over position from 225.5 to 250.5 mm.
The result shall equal 44.3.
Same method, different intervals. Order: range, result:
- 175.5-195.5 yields 46.5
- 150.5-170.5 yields 56.7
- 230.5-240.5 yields 43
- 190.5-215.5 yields 45.2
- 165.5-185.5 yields 49.6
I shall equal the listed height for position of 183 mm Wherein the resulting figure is 46.96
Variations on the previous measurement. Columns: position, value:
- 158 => 58.17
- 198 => 45.77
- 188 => 46.65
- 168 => 53.23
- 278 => 40.15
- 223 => 48.84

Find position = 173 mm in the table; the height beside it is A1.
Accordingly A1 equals 50.93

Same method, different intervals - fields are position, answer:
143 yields 54.07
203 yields 45.3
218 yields 46.24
